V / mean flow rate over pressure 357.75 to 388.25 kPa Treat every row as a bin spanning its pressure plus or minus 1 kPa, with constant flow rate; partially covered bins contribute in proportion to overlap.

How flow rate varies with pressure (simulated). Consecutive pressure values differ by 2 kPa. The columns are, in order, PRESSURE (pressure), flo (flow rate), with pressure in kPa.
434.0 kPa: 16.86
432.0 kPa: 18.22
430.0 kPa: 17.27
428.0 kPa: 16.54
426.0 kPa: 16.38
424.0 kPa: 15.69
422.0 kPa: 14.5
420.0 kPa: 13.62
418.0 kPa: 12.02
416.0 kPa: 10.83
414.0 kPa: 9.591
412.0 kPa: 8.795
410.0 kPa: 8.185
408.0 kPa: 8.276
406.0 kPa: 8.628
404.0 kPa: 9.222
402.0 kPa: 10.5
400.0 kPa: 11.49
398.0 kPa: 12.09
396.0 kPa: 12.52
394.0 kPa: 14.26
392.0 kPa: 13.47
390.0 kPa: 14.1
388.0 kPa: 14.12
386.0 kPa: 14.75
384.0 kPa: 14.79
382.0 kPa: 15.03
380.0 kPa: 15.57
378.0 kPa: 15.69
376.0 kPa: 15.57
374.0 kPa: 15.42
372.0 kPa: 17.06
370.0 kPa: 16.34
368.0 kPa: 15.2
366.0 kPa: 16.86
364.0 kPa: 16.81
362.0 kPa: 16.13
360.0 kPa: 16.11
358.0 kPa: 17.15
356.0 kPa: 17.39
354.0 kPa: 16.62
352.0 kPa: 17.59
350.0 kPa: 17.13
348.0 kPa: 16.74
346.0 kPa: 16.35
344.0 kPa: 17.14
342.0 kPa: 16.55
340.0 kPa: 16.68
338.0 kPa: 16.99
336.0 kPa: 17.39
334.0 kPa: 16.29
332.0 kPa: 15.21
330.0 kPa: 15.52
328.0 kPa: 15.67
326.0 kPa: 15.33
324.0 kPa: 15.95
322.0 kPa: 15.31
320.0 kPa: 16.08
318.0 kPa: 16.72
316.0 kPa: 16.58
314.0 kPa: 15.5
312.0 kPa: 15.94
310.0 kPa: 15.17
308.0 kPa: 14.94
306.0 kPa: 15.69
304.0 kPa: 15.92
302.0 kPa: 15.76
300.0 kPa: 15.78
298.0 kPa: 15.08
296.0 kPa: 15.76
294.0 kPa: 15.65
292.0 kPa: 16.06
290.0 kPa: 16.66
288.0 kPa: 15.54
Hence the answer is 15.8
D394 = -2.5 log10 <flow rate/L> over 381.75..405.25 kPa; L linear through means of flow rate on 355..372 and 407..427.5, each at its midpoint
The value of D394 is 0.09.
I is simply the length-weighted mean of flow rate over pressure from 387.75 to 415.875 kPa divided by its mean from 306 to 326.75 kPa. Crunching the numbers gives 0.70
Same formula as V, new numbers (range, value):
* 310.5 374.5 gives 16.4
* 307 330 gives 15.7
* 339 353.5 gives 16.9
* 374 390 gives 15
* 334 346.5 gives 16.8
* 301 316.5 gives 15.7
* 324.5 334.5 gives 15.6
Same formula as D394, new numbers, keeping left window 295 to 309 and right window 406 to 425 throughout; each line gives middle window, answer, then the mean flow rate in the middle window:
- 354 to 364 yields -0.24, 16.7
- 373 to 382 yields -0.22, 15.5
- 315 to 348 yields -0.13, 16.3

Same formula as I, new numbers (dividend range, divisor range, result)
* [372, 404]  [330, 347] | 0.84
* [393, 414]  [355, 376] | 0.63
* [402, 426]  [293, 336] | 0.70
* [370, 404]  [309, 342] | 0.88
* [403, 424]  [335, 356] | 0.63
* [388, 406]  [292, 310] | 0.78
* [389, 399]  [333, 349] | 0.79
